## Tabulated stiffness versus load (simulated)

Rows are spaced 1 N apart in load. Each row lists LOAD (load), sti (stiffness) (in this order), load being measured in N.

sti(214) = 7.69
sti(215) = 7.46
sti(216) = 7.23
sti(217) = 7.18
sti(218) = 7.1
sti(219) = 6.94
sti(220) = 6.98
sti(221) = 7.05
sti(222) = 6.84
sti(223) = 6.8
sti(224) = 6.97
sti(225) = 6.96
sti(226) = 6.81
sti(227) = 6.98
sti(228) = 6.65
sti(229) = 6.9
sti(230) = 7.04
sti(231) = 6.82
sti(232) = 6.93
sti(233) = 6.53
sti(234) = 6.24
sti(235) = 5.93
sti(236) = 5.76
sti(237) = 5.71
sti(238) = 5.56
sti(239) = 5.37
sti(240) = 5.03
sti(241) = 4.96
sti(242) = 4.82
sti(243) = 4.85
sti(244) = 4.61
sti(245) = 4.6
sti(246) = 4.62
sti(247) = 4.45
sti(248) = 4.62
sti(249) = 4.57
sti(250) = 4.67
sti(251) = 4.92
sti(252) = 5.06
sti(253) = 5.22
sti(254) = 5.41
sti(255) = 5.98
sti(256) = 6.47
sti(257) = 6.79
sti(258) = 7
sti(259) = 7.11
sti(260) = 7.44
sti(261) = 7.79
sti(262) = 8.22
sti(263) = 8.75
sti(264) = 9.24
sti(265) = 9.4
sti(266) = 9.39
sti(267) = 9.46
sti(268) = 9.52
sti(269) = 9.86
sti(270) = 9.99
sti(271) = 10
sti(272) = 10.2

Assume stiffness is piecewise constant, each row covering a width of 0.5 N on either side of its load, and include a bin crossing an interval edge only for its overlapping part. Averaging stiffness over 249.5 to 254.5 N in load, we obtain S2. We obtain 5.06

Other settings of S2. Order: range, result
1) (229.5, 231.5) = 6.93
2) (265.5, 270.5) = 9.64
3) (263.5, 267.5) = 9.37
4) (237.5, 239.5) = 5.46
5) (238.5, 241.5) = 5.12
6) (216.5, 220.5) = 7.05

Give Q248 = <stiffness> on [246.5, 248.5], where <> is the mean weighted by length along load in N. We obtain 4.54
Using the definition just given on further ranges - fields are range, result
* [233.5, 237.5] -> 5.91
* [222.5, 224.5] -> 6.88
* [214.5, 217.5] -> 7.29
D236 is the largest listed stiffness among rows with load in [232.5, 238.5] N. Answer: 6.53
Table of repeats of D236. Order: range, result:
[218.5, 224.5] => 7.05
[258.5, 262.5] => 8.22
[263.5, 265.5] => 9.4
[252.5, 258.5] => 7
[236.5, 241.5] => 5.71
